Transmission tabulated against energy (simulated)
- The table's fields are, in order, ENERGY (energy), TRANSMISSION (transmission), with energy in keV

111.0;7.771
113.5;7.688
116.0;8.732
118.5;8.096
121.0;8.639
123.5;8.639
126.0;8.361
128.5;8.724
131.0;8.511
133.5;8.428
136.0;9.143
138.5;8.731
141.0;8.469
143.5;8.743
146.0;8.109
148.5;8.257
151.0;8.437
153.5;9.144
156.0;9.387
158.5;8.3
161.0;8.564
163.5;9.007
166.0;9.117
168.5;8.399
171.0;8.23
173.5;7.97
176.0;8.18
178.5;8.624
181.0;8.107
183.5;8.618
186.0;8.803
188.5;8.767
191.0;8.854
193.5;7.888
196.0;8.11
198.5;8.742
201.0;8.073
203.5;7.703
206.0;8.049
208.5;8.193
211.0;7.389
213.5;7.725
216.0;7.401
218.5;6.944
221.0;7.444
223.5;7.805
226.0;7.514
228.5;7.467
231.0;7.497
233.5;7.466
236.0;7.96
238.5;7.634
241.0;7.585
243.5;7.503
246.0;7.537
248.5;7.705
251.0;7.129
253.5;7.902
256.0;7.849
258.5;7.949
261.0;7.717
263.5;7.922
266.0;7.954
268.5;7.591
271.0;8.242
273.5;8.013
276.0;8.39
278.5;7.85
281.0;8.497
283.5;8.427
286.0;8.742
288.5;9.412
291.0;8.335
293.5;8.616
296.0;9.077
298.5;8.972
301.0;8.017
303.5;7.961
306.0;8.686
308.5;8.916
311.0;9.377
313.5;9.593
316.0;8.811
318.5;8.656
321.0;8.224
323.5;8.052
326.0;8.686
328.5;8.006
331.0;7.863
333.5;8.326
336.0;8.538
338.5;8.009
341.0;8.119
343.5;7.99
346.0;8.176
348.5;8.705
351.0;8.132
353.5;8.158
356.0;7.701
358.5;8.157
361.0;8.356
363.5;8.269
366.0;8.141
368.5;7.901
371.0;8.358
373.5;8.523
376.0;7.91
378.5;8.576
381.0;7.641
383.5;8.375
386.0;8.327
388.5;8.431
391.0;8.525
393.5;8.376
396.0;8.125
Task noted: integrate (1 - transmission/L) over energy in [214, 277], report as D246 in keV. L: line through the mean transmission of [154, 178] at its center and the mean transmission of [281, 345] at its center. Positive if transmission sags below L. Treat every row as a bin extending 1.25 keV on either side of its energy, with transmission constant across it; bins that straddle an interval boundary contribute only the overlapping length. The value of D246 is 6.46 keV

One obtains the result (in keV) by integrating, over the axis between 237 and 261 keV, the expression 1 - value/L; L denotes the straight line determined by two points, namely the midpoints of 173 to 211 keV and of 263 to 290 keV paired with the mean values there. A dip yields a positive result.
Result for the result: 1.8 keV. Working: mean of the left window 8.29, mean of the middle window 7.65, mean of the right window 8.29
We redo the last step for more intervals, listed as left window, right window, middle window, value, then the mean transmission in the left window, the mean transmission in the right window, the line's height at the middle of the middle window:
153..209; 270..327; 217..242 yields 2.9 keV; 8.47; 8.59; 8.52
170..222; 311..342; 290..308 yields -0.4 keV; 8.09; 8.45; 8.37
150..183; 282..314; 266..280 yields 1.1 keV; 8.58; 8.76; 8.72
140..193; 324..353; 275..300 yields -0.9 keV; 8.57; 8.23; 8.33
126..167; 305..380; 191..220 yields 2.4 keV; 8.68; 8.36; 8.58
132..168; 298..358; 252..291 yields 1.5 keV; 8.69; 8.39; 8.49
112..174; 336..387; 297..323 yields -1.4 keV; 8.56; 8.18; 8.27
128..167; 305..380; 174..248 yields 5.8 keV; 8.69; 8.36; 8.58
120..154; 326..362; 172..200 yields 0.2 keV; 8.58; 8.18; 8.49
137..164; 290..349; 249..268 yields 1.7 keV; 8.64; 8.49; 8.54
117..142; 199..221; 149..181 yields -1.5 keV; 8.58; 7.71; 8.19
